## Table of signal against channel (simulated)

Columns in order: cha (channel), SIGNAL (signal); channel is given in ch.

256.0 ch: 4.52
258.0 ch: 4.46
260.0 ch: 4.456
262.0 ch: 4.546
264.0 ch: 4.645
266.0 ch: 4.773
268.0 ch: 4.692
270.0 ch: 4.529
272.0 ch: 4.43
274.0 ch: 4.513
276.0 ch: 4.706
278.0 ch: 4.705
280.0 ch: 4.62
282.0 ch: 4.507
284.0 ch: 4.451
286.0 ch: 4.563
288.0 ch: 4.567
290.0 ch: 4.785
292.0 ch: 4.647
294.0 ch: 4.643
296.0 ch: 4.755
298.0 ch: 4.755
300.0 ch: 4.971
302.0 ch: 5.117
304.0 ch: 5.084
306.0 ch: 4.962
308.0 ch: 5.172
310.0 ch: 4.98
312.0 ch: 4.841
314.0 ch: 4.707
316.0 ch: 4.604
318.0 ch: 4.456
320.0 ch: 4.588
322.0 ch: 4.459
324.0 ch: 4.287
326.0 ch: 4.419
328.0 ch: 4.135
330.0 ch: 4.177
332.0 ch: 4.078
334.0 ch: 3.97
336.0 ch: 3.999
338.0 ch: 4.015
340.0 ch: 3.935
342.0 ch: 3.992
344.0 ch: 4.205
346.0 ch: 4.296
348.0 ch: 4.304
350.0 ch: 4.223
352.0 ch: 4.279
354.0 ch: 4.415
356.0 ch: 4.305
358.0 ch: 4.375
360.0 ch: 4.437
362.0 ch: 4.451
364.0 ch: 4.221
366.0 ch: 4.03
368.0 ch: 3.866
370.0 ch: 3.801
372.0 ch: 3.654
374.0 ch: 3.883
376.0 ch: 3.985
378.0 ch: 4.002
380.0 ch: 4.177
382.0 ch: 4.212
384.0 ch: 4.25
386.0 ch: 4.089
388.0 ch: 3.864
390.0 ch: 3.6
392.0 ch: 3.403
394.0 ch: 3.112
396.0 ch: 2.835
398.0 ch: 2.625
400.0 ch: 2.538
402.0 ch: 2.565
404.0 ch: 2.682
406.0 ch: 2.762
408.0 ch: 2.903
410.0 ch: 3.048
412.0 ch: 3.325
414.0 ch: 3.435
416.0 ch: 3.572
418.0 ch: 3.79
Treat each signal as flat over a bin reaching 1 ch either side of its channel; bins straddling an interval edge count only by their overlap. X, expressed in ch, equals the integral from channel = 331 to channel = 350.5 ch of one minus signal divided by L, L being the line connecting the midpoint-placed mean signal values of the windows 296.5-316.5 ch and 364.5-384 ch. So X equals 1.5 ch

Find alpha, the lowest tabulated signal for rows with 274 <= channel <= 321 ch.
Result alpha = 4.451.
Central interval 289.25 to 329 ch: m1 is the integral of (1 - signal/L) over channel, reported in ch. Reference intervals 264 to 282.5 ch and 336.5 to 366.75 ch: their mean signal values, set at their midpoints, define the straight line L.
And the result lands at -2.5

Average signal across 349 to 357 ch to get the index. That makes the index 4.31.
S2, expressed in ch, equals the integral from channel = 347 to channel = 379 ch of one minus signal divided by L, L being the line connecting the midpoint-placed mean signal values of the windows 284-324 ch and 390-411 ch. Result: -4.7 ch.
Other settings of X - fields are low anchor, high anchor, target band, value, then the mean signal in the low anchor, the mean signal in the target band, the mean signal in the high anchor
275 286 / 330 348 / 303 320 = -2.01 ch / 4.59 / 4.84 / 4.08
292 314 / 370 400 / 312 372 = 0.85 ch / 4.91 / 4.24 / 3.66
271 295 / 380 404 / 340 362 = -2.55 ch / 4.59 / 4.27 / 3.38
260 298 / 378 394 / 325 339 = 0.48 ch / 4.61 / 4.11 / 3.89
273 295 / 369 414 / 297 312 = -2.10 ch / 4.61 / 4.99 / 3.42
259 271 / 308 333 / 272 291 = -0.07 ch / 4.61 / 4.59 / 4.51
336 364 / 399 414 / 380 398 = -1.80 ch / 4.24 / 3.64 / 2.87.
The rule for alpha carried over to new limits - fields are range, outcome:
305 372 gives 3.654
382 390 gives 3.6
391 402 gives 2.538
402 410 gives 2.565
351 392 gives 3.403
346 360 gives 4.223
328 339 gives 3.97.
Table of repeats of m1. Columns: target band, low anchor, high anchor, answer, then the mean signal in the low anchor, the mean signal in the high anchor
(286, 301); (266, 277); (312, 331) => -0.64 ch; 4.59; 4.45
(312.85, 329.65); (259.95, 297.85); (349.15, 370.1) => -0.13 ch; 4.61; 4.24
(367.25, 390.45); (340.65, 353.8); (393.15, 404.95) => -4.69 ch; 4.22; 2.72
